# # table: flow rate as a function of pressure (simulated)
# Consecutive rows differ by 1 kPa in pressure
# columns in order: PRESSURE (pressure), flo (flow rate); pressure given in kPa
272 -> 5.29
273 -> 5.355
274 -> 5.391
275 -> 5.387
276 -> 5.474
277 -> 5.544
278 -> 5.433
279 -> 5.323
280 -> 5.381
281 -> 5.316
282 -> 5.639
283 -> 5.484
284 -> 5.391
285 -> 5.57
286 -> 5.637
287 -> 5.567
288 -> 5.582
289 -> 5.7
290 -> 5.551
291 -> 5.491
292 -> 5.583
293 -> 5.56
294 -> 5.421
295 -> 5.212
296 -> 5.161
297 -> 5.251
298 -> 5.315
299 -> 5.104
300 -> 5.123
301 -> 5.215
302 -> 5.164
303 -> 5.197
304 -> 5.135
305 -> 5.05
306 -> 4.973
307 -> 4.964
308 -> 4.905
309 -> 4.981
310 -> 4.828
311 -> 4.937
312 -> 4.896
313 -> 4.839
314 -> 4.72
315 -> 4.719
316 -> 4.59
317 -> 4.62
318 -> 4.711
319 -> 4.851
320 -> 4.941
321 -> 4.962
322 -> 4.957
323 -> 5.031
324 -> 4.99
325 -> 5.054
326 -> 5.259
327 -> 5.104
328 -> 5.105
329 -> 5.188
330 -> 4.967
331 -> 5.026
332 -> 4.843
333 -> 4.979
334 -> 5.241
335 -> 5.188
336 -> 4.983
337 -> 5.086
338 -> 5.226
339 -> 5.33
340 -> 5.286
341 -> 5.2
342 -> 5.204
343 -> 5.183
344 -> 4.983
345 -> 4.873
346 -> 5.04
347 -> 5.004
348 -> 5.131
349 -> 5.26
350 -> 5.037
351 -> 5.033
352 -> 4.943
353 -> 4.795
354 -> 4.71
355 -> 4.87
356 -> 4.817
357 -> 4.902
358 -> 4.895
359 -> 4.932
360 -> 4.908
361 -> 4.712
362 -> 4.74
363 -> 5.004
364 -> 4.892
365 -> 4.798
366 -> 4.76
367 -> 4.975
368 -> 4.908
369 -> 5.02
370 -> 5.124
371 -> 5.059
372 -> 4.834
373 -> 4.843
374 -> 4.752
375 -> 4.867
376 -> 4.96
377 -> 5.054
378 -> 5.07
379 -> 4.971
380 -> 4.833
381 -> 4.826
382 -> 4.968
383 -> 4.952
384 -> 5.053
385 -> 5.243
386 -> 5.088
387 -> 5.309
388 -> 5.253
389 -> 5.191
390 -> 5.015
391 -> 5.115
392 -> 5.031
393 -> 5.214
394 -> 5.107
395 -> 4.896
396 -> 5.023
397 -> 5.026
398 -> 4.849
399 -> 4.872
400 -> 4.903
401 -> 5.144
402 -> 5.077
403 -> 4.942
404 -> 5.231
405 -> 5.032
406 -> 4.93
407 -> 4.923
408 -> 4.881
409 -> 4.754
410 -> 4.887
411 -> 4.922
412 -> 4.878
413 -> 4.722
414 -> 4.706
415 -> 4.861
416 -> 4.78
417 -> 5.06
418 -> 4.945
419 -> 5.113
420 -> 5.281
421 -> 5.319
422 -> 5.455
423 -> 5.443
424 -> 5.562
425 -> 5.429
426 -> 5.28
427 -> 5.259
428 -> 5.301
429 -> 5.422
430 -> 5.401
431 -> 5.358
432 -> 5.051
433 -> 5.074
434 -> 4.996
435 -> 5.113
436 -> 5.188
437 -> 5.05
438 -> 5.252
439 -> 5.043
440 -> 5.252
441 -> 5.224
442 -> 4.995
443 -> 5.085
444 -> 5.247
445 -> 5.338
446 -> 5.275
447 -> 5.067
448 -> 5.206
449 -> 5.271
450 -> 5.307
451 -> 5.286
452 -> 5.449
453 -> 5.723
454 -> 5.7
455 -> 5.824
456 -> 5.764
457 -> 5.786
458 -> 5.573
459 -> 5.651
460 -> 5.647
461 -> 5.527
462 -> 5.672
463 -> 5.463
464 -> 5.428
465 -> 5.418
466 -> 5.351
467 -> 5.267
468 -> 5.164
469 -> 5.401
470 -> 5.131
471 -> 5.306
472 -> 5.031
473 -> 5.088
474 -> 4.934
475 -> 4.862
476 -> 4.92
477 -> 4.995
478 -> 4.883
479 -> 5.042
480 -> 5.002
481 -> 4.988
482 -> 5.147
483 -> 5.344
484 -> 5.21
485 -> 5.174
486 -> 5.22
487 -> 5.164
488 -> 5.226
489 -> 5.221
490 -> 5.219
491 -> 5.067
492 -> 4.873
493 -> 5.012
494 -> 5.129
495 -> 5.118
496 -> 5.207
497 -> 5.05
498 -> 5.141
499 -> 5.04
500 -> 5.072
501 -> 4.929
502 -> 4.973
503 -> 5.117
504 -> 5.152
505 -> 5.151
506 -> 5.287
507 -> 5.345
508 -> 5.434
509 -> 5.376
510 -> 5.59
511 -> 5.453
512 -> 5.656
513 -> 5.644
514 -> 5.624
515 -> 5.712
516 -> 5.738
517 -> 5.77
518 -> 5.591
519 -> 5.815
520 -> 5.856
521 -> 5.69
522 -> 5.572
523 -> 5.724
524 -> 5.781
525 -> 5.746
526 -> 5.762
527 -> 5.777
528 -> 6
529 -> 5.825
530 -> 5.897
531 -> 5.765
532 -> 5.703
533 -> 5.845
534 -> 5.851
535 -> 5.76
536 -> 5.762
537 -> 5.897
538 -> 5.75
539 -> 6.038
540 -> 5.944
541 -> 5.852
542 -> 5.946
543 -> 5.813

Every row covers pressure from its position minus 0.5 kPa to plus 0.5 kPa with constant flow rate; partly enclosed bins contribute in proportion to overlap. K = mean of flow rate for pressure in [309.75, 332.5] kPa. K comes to 4.92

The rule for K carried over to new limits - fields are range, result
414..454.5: 5.23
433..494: 5.25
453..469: 5.55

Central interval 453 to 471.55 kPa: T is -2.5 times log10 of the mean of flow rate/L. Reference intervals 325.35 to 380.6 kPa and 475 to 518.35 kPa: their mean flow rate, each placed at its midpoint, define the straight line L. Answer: -0.069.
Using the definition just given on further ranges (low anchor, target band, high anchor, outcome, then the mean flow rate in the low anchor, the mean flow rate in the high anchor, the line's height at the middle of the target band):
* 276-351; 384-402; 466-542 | 0.04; 5.15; 5.4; 5.26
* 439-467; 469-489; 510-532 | 0.09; 5.42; 5.73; 5.54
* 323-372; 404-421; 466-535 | 0.05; 5.01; 5.35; 5.16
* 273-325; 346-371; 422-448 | 0.06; 5.19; 5.23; 5.21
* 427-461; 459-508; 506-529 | 0.07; 5.33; 5.66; 5.51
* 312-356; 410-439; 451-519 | 0.01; 5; 5.3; 5.18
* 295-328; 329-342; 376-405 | -0.02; 4.99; 5.04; 5.01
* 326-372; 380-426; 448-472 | 0.04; 5.01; 5.47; 5.23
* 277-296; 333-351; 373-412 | 0.02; 5.48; 5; 5.23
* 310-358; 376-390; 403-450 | 0.00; 4.99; 5.13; 5.06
